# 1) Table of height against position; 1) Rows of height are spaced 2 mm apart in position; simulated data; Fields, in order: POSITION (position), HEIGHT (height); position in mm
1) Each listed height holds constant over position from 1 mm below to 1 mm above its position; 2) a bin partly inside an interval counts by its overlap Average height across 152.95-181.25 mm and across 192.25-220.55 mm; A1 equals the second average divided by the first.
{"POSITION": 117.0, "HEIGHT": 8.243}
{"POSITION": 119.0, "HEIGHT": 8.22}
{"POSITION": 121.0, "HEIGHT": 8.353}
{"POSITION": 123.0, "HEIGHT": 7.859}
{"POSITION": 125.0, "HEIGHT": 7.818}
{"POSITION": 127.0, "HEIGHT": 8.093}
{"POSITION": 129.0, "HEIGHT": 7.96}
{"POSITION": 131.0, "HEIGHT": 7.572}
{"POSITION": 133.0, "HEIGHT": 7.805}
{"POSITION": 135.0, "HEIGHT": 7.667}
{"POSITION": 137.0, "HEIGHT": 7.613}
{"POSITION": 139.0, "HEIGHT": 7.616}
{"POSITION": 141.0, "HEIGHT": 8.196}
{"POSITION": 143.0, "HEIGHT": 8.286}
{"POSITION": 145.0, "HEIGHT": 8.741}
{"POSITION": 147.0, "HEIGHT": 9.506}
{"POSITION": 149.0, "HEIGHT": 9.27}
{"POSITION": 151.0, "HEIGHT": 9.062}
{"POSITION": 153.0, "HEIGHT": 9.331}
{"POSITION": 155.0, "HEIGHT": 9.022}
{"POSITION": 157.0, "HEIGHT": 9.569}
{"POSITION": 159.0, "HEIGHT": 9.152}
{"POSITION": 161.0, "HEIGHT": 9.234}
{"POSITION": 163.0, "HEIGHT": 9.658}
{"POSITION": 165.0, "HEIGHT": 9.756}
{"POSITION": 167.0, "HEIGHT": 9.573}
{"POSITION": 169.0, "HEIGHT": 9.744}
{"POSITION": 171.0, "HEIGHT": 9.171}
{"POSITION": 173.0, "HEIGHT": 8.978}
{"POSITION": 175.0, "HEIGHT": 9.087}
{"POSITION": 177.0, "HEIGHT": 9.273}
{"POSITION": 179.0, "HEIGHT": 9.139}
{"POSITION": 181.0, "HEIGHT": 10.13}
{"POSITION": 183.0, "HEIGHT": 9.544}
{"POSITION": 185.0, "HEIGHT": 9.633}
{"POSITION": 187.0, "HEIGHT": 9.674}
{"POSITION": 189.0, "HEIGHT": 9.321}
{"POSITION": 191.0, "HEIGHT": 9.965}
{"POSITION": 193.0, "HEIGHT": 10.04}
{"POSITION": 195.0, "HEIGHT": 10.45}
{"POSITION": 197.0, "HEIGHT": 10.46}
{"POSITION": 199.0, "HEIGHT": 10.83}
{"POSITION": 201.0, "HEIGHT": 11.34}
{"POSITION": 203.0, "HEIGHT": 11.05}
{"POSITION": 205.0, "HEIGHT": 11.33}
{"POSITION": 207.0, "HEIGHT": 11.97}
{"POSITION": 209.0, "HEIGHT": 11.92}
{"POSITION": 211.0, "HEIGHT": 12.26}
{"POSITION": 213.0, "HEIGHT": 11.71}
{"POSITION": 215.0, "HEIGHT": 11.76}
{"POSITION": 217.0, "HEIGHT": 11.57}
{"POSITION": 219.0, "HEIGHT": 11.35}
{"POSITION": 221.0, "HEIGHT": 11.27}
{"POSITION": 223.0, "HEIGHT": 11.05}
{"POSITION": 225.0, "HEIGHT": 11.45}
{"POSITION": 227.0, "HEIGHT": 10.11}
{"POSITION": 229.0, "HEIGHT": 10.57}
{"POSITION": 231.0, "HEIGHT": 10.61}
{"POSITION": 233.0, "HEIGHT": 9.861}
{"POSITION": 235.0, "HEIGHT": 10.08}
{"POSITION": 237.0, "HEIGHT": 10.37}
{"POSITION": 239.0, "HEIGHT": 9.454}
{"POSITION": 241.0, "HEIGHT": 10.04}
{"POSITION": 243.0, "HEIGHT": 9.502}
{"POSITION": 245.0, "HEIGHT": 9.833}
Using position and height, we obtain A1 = 1.21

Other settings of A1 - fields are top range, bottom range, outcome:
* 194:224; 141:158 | 1.26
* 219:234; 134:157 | 1.25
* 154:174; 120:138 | 1.19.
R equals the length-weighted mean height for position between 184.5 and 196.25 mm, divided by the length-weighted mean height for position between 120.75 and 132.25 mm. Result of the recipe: 1.25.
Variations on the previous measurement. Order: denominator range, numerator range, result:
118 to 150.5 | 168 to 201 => 1.19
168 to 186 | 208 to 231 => 1.20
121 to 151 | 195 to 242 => 1.34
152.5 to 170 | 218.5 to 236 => 1.13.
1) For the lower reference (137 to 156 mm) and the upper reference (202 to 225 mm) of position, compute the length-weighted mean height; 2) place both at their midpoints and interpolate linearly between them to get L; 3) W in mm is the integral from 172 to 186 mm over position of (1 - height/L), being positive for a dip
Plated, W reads 1.0 mm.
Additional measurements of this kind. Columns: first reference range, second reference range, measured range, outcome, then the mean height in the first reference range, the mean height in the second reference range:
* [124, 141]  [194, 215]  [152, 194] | 1.3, 7.79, 11.4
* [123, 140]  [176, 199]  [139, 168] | -1.8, 7.77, 9.83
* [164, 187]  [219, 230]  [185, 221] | -2.3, 9.47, 10.9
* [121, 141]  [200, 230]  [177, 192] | 0.7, 7.83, 11.4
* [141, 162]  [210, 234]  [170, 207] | 0.5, 9.07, 11.1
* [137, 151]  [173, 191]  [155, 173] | -0.8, 8.56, 9.47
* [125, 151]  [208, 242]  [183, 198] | -0.1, 8.21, 10.9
